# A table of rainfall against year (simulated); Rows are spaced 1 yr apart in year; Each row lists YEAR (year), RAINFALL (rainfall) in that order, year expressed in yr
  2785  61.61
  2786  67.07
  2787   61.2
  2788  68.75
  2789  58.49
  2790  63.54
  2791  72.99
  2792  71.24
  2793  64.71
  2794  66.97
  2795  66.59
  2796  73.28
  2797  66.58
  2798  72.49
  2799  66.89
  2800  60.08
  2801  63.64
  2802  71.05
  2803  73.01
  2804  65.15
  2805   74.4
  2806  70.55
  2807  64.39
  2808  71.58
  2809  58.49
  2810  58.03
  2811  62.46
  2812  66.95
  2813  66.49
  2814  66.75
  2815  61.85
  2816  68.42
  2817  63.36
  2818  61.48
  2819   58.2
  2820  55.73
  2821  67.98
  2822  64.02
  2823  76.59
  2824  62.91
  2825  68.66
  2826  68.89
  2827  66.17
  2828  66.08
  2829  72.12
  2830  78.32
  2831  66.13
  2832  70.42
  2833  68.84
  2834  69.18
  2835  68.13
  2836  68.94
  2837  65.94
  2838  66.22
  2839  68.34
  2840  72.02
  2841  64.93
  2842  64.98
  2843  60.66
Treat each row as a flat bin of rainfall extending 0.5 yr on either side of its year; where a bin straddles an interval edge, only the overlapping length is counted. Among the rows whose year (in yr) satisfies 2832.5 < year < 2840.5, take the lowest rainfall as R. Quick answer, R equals 65.94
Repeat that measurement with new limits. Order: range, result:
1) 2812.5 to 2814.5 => 66.49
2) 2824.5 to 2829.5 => 66.08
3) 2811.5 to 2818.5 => 61.48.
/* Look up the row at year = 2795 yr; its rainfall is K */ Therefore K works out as 66.59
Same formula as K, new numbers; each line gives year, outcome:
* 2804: 65.15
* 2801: 63.64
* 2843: 60.66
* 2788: 68.75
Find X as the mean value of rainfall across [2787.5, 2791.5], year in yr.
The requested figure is 65.9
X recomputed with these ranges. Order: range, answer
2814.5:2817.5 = 64.5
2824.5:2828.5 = 67.5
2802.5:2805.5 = 70.9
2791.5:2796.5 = 68.6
